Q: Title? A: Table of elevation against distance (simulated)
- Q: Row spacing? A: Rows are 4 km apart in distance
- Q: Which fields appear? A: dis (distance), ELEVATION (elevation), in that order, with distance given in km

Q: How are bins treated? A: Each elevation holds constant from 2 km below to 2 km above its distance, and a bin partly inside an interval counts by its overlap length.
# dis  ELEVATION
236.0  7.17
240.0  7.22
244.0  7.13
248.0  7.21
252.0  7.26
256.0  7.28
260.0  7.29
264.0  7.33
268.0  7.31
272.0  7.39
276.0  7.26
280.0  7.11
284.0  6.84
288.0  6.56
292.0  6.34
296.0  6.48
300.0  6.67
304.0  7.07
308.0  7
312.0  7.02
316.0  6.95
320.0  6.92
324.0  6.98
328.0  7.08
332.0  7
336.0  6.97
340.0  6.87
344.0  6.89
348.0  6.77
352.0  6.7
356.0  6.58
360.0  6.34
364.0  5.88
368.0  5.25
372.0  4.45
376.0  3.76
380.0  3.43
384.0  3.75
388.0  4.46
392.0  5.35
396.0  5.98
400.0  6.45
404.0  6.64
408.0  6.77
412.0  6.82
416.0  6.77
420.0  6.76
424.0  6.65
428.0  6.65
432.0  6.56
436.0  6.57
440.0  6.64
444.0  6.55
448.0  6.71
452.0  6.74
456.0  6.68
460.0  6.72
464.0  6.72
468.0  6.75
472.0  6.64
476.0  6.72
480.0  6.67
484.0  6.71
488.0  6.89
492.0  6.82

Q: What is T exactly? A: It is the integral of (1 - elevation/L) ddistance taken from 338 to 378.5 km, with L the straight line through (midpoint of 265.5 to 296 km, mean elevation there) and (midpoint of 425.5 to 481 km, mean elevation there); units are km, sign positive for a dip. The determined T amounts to 5.4 km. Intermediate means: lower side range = 6.95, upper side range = 6.67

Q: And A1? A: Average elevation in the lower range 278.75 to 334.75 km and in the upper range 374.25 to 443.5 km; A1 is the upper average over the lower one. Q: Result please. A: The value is 0.86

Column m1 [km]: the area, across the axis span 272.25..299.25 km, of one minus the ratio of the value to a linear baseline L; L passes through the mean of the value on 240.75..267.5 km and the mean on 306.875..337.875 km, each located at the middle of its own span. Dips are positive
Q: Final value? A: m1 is 1.3 km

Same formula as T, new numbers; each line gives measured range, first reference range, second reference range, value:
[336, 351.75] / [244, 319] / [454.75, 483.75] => 0.16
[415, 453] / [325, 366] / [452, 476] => 0.30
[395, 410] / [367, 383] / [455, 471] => -4.73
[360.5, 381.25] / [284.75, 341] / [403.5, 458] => 6.27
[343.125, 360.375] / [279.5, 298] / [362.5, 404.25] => -3.60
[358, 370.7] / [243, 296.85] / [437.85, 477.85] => 2.08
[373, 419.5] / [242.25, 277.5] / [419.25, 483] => 9.14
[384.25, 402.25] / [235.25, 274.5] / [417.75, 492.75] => 3.84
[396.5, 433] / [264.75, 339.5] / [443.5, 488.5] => 0.72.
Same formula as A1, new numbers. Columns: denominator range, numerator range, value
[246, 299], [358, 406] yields 0.73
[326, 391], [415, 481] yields 1.16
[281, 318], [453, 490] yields 0.99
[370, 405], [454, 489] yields 1.38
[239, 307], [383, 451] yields 0.89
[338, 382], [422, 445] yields 1.15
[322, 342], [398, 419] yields 0.96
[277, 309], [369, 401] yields 0.69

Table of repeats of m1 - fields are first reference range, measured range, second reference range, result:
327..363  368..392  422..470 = 9.1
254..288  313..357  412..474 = 0.7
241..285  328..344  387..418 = -0.6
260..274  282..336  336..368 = 0.6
